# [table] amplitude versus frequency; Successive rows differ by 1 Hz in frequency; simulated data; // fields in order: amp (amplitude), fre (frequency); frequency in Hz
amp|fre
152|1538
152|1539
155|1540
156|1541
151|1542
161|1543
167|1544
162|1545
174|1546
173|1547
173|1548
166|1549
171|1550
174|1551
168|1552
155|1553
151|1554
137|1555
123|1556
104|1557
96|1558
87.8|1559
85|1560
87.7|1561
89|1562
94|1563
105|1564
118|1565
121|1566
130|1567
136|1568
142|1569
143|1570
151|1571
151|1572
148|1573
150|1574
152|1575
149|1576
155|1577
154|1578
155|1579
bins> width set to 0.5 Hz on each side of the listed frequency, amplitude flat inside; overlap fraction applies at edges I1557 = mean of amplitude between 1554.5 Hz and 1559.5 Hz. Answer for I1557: 110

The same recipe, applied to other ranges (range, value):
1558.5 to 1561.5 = 86.8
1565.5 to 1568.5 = 129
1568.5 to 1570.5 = 142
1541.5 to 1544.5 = 160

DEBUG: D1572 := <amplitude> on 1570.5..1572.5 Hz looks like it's 151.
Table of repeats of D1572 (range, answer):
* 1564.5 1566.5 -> 120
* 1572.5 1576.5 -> 150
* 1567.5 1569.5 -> 139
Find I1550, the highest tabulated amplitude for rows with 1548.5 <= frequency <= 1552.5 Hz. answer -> 174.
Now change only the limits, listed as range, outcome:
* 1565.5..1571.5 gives 151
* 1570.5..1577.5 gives 155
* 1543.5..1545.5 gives 167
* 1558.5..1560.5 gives 87.8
